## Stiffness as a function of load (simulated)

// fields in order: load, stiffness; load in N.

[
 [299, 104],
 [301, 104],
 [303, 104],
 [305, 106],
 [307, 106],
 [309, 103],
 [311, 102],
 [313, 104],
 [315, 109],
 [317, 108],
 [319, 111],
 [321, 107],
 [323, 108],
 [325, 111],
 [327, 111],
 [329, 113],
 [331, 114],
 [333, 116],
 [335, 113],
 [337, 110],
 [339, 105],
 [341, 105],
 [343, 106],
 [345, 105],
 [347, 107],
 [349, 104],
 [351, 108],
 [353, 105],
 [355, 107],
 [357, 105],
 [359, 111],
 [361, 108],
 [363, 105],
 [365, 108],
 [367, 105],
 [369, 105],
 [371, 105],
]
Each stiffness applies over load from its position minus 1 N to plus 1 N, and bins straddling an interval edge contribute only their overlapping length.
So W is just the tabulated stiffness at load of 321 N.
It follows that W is 107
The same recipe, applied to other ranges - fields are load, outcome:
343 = 106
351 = 108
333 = 116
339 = 105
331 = 114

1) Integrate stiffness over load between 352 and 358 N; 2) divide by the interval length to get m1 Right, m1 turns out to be 106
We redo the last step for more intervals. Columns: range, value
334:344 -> 108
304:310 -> 105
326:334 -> 114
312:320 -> 108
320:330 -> 110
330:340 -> 112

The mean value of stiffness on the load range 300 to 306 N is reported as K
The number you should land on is 105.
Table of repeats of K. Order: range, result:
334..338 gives 112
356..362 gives 108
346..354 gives 106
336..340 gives 108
